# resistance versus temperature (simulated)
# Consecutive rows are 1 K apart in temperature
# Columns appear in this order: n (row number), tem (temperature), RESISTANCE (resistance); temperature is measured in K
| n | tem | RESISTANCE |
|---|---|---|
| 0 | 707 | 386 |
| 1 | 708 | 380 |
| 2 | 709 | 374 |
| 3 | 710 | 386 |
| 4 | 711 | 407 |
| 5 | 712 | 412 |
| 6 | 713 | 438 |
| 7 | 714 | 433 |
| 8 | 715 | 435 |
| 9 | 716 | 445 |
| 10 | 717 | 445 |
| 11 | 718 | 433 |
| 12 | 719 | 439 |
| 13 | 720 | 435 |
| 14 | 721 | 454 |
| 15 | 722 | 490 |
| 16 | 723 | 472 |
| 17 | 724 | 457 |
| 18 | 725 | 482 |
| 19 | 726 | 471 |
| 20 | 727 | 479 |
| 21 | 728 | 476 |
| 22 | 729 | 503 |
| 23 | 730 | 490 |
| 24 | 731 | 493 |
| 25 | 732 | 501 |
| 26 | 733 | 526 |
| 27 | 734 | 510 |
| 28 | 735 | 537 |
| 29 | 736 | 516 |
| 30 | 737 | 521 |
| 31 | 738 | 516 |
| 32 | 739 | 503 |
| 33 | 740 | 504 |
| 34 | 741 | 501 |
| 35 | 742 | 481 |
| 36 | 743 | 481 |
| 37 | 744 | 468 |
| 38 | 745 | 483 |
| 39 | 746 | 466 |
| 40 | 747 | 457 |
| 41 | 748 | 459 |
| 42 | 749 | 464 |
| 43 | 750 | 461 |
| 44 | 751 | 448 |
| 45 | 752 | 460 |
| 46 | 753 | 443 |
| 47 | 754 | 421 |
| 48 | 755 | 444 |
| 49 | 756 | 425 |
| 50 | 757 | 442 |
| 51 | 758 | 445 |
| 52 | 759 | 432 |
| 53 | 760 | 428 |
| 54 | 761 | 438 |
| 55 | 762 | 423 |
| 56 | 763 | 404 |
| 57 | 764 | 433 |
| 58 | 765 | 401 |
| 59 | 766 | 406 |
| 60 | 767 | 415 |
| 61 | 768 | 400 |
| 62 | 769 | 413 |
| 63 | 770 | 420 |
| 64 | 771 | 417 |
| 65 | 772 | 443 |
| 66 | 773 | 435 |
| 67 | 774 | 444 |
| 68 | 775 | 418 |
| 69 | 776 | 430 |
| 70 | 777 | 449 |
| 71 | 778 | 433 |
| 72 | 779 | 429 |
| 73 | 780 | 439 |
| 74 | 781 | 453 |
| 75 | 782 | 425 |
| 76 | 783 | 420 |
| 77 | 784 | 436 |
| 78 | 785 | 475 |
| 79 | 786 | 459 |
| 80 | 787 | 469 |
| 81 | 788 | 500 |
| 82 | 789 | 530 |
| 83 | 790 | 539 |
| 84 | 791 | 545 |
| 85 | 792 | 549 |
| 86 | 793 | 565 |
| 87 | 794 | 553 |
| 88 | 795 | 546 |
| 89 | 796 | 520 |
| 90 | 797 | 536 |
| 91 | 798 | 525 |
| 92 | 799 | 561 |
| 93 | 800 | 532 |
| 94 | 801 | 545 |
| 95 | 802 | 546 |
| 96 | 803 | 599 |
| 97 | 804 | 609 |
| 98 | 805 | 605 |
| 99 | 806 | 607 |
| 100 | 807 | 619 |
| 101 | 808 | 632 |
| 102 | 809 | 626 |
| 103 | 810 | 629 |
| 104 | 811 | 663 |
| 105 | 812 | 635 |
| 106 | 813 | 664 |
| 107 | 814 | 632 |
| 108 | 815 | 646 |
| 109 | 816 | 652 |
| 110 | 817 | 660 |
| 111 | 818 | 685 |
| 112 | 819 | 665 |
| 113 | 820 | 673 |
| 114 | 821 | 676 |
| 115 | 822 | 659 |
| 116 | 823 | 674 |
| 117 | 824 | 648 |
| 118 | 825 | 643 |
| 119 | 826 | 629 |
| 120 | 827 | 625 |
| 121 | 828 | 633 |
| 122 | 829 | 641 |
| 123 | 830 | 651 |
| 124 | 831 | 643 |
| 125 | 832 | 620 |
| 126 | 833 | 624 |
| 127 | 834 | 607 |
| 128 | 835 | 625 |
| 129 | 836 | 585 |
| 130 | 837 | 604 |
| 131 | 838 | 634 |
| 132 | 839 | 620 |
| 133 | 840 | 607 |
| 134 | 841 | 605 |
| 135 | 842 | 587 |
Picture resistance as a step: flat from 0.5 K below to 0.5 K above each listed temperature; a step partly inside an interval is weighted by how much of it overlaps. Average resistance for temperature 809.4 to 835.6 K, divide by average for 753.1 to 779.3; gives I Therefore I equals 1.51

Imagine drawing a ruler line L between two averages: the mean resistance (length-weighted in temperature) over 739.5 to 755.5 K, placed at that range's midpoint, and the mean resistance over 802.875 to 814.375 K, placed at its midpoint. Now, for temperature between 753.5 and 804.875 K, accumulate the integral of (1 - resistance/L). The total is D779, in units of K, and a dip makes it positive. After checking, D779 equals 7.44 K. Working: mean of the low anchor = 465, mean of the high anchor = 628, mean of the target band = 471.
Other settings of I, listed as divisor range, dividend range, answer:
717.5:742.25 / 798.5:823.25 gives 1.29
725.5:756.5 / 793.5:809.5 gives 1.19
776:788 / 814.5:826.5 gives 1.48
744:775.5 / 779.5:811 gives 1.23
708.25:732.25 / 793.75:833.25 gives 1.37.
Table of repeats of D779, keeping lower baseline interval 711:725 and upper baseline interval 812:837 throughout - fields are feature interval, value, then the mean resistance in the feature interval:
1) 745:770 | 4.0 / 435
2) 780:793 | 2.0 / 485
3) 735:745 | -0.3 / 500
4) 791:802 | 0.9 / 543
